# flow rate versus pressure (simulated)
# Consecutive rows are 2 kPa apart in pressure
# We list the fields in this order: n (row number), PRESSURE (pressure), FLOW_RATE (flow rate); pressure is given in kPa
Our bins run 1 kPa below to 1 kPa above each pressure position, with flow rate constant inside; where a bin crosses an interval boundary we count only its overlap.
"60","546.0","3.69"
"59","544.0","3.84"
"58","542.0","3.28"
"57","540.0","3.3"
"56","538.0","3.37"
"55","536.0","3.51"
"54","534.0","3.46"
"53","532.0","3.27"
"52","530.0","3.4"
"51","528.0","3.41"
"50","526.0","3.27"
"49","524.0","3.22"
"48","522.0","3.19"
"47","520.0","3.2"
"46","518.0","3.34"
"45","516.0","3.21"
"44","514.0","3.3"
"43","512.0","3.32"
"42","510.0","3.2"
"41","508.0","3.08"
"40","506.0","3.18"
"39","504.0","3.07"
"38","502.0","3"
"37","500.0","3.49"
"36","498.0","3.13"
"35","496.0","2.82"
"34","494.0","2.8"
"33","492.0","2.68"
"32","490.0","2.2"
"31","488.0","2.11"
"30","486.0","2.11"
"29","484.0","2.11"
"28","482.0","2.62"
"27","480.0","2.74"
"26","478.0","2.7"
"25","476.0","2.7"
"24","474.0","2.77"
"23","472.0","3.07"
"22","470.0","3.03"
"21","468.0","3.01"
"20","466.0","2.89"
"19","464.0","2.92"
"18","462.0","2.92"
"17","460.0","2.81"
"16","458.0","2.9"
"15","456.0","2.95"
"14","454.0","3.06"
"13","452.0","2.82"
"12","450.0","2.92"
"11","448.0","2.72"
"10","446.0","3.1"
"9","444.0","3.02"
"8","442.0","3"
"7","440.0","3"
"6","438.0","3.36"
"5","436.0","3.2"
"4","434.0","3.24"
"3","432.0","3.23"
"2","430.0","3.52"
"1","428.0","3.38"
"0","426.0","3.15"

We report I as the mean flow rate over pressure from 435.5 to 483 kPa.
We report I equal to 2.92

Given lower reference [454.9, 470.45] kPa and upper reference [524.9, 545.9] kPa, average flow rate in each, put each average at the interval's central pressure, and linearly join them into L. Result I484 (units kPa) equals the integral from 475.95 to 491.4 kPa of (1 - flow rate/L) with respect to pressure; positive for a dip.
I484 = 3.4 kPa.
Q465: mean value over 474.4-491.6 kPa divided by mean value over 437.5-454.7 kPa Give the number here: 0.81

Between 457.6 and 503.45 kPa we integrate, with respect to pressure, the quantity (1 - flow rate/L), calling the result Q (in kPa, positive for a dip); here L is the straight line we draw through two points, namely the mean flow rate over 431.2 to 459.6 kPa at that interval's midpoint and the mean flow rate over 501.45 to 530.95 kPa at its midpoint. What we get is 5.4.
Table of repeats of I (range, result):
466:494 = 2.62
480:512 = 2.79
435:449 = 3.06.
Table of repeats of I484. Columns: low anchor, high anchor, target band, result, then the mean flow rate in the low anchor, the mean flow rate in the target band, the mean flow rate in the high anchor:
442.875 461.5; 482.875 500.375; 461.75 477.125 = -0.78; 2.92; 2.91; 2.57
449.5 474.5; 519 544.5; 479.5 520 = 3.61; 2.93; 2.89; 3.35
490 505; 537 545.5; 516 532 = -0.13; 2.95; 3.28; 3.46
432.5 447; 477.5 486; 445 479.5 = -1.47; 3.13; 2.9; 2.48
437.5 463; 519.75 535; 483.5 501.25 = 2.97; 2.96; 2.63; 3.31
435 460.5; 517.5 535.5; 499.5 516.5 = 0.21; 2.99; 3.2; 3.31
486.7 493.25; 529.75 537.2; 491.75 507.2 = -2.80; 2.34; 3.04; 3.41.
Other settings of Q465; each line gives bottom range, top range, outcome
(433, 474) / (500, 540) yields 1.09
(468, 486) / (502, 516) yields 1.18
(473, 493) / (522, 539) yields 1.36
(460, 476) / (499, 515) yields 1.10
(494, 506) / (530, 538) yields 1.10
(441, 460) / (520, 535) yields 1.13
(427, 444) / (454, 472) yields 0.91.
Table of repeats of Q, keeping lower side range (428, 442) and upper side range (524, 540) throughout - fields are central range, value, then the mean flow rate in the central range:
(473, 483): 1.80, 2.71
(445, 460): 1.62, 2.92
